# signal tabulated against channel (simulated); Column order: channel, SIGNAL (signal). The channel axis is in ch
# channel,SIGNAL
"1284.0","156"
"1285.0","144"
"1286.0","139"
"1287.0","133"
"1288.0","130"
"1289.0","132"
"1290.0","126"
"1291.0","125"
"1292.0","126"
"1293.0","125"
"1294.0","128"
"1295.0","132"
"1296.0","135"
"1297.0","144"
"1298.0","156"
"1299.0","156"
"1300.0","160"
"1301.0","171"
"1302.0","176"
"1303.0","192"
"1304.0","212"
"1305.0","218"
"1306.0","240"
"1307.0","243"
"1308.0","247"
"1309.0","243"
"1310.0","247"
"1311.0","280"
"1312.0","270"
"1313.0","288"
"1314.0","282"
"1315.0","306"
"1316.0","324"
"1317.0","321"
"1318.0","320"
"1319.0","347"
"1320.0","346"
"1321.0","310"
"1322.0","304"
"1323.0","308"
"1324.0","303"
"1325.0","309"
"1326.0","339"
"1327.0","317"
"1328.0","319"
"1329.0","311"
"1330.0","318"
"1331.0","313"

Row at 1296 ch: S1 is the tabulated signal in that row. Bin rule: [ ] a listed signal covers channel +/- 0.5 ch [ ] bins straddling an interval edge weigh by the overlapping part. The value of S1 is 135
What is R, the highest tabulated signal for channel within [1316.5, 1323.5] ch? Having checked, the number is 347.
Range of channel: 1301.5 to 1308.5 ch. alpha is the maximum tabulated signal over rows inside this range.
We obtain 247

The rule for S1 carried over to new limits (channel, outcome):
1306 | 240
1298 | 156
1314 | 282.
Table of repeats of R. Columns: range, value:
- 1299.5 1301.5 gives 171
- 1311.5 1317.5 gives 324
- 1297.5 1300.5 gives 160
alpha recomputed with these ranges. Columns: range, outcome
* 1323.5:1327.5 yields 339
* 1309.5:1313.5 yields 288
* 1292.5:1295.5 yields 132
